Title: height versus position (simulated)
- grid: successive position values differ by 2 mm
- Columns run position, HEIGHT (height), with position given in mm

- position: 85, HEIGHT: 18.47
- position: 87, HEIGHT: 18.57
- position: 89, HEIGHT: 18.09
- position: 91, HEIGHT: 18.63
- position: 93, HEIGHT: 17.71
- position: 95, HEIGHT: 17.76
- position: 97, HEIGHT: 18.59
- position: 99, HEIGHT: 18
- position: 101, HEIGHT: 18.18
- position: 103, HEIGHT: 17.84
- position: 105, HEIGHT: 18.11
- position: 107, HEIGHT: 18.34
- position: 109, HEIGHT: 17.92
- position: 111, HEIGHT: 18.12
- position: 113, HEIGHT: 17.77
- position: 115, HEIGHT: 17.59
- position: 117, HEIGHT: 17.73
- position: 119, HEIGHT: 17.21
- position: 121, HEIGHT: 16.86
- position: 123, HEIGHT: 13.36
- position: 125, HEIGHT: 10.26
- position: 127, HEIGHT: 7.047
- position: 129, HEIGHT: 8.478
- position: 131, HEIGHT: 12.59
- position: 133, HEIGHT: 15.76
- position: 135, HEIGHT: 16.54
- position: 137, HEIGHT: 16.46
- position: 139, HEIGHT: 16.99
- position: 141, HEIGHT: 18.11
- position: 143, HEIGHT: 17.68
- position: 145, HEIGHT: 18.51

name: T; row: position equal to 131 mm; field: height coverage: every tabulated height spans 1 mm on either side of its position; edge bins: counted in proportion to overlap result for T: 12.59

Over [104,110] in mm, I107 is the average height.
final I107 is 18.1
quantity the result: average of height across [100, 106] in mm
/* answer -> 18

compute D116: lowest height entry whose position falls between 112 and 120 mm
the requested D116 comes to 17.21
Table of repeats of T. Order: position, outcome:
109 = 17.92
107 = 18.34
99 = 18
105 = 18.11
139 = 16.99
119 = 17.21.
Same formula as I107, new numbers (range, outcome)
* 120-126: 13.5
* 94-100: 18.1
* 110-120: 17.7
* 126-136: 12.1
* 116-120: 17.5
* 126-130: 7.76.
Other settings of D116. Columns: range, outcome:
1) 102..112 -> 17.84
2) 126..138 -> 7.047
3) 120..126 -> 10.26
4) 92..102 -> 17.71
